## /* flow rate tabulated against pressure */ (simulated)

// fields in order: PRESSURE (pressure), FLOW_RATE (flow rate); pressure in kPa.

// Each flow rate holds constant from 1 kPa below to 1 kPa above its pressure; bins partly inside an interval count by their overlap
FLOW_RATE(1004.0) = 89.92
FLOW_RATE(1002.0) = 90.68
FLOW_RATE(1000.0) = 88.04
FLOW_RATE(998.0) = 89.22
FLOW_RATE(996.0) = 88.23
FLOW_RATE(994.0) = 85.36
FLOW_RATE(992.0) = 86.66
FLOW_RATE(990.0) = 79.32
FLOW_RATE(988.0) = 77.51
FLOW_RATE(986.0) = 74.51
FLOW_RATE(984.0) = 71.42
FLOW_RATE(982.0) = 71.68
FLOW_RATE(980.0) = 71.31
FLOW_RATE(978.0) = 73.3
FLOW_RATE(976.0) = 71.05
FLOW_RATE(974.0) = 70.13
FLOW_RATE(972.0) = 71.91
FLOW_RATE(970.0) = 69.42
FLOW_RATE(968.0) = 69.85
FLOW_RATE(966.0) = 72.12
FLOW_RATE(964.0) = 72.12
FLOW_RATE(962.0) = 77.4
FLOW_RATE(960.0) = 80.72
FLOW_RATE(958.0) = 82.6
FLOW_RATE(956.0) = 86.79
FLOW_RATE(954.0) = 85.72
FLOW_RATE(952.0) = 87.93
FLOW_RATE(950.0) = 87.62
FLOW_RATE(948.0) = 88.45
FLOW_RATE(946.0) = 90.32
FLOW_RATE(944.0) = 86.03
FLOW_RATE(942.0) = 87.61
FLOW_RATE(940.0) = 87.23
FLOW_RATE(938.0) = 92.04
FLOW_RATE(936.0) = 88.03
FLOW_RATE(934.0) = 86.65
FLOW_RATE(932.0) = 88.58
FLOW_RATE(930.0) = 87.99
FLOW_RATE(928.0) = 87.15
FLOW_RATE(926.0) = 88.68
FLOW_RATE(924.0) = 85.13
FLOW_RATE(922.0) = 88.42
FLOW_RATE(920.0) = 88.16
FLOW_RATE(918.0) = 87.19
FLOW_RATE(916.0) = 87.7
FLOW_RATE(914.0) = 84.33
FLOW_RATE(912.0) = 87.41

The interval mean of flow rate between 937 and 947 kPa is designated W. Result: 88.6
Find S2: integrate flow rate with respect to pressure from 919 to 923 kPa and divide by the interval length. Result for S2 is 88.3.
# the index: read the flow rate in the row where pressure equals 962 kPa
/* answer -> 77.4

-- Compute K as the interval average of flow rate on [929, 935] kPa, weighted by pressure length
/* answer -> 87.7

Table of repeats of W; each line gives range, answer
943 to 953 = 88.1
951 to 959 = 85.8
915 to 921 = 87.7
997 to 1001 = 88.6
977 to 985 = 71.9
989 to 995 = 83.8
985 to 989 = 76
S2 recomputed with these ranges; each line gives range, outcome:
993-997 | 86.8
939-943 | 87.4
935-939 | 90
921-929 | 87.3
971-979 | 71.6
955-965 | 79.9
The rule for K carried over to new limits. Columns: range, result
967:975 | 70.3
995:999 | 88.7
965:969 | 71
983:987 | 73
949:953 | 87.8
